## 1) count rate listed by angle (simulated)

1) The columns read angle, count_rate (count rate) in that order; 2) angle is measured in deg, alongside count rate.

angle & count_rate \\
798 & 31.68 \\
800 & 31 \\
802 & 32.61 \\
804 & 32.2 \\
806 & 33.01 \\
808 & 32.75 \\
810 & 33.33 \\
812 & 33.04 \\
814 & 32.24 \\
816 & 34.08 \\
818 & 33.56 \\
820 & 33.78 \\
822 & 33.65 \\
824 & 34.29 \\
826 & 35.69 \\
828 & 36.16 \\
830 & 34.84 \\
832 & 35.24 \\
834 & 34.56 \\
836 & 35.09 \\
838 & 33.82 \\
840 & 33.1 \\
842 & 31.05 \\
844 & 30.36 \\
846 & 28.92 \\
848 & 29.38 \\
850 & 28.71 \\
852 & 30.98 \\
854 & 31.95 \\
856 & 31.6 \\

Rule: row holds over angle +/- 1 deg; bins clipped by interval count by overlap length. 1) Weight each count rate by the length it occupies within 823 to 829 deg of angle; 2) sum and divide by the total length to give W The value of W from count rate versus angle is 35.4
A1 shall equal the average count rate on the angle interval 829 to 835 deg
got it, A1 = 34.9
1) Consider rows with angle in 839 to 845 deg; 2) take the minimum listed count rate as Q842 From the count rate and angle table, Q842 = 30.36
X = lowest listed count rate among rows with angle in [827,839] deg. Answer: 33.82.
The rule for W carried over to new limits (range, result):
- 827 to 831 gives 35.5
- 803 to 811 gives 32.8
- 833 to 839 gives 34.5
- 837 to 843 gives 32.7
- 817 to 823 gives 33.7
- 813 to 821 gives 33.4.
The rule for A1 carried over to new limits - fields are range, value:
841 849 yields 29.9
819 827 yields 34.4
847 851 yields 29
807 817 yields 33.1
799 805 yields 31.9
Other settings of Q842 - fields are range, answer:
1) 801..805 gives 32.2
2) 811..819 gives 32.24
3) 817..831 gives 33.56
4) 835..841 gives 33.1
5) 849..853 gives 28.71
